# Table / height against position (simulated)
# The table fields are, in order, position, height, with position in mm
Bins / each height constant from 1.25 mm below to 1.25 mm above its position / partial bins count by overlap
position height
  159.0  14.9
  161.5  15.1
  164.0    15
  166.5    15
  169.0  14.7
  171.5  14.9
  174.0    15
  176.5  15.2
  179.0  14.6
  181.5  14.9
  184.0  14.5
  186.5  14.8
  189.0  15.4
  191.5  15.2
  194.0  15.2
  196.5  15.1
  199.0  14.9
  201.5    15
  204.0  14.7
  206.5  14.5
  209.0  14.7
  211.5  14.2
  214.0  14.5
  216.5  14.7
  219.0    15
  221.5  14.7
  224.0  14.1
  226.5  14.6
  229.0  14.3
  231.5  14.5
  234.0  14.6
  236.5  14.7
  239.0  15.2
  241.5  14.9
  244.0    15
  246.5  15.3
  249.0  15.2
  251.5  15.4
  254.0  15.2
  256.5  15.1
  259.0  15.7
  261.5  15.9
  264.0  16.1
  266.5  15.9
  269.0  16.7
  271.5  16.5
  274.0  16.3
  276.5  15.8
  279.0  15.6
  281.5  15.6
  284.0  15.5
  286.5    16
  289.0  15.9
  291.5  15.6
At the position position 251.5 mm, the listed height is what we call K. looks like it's 15.4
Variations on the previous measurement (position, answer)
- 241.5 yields 14.9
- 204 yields 14.7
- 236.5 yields 14.7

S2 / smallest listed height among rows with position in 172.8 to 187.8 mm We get 14.5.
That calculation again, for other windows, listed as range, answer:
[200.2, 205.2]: 14.7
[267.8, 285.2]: 15.5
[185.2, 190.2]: 14.8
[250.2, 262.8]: 15.1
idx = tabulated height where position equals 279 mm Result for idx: 15.6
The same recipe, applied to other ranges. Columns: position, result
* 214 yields 14.5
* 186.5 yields 14.8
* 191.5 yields 15.2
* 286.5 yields 16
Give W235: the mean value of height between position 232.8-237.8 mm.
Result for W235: 14.7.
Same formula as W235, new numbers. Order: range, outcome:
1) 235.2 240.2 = 14.9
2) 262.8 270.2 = 16.2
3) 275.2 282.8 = 15.7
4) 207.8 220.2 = 14.6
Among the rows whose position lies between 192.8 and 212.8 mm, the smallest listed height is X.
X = 14.2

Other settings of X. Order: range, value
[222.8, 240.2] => 14.1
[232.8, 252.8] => 14.6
